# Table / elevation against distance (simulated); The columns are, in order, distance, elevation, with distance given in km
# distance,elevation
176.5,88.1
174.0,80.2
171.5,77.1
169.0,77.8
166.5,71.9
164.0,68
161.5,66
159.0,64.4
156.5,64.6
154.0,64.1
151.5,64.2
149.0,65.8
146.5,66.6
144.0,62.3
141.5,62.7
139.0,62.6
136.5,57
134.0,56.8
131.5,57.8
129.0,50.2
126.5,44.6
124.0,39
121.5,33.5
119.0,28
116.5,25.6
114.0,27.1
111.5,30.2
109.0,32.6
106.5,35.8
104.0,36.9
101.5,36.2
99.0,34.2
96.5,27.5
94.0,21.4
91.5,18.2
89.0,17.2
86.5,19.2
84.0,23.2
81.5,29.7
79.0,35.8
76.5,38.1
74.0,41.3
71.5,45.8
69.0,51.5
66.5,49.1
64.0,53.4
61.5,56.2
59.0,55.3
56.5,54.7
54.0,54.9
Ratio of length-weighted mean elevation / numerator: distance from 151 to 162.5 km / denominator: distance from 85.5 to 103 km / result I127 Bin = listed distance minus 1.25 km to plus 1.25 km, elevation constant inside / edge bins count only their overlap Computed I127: 2.6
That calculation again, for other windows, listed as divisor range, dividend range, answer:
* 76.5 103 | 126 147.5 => 2.16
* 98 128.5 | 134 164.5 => 1.87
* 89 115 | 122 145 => 1.84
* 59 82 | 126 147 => 1.27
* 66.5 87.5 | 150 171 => 1.86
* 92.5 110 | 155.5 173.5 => 2.21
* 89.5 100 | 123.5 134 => 2.02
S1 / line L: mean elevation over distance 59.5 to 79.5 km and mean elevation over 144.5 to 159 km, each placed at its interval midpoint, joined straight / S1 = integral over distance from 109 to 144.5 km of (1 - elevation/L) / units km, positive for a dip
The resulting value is 9.06 km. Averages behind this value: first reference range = 47.1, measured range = 44.7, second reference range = 64.9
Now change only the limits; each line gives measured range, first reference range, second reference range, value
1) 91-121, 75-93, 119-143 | 5.90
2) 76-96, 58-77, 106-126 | 8.37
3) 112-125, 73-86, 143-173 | 5.13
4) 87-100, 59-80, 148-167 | 7.23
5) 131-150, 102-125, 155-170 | -3.45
